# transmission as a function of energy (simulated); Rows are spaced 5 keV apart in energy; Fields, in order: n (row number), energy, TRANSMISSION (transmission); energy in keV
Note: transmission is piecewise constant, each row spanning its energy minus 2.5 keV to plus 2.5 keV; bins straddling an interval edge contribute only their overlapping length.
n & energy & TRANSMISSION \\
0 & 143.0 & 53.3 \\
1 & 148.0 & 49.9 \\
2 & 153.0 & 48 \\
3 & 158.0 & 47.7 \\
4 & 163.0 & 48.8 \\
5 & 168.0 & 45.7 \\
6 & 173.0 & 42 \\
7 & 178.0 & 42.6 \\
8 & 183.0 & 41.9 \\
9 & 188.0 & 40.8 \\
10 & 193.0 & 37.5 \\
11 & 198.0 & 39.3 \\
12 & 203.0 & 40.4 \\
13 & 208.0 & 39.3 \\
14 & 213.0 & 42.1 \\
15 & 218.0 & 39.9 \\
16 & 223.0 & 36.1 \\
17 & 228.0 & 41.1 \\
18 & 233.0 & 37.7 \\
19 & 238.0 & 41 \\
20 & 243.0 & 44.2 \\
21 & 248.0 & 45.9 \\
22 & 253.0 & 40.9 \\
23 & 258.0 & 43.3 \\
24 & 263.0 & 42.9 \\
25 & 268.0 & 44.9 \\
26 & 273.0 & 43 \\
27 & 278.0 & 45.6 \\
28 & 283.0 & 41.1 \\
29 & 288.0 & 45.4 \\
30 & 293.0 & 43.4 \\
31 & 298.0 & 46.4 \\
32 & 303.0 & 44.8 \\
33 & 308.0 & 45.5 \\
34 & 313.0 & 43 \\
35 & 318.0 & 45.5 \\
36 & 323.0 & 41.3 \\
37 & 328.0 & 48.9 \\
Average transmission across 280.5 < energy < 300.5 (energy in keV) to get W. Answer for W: 44.1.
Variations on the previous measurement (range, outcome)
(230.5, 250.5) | 42.2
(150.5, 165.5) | 48.2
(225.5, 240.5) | 39.9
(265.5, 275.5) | 44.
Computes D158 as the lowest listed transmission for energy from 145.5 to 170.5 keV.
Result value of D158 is 45.7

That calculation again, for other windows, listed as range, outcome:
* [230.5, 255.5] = 37.7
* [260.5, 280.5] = 42.9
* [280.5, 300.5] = 41.1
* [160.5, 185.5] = 41.9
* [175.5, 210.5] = 37.5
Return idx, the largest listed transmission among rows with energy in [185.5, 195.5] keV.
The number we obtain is 40.8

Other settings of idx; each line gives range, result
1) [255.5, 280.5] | 45.6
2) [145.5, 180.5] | 49.9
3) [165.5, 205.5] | 45.7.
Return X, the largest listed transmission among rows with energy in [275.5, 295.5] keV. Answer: 45.6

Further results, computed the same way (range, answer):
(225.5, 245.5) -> 44.2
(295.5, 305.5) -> 46.4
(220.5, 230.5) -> 41.1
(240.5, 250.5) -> 45.9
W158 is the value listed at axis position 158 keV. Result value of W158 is 47.7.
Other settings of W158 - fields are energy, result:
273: 43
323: 41.3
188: 40.8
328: 48.9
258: 43.3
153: 48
